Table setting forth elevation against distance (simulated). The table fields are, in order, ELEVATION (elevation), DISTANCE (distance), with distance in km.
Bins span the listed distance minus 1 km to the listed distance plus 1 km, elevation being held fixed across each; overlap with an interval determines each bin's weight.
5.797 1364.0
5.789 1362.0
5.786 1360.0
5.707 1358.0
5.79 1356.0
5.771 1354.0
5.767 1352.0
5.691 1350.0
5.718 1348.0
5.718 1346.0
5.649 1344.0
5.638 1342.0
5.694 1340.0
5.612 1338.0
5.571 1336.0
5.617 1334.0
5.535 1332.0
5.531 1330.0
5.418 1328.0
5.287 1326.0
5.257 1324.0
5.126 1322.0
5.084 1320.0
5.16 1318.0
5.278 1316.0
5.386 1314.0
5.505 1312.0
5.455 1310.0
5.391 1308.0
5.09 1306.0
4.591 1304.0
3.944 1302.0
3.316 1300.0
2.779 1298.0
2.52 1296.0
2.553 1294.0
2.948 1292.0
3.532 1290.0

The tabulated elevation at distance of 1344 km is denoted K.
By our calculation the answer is 5.649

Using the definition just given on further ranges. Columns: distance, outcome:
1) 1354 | 5.771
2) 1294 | 2.553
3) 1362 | 5.789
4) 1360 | 5.786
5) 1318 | 5.16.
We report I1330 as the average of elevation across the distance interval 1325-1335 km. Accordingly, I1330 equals 5.48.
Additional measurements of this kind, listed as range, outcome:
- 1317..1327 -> 5.18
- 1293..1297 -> 2.54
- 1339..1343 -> 5.67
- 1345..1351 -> 5.71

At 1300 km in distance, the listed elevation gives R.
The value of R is 3.316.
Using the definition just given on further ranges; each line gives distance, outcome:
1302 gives 3.944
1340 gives 5.694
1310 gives 5.455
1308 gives 5.391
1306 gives 5.09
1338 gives 5.612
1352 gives 5.767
